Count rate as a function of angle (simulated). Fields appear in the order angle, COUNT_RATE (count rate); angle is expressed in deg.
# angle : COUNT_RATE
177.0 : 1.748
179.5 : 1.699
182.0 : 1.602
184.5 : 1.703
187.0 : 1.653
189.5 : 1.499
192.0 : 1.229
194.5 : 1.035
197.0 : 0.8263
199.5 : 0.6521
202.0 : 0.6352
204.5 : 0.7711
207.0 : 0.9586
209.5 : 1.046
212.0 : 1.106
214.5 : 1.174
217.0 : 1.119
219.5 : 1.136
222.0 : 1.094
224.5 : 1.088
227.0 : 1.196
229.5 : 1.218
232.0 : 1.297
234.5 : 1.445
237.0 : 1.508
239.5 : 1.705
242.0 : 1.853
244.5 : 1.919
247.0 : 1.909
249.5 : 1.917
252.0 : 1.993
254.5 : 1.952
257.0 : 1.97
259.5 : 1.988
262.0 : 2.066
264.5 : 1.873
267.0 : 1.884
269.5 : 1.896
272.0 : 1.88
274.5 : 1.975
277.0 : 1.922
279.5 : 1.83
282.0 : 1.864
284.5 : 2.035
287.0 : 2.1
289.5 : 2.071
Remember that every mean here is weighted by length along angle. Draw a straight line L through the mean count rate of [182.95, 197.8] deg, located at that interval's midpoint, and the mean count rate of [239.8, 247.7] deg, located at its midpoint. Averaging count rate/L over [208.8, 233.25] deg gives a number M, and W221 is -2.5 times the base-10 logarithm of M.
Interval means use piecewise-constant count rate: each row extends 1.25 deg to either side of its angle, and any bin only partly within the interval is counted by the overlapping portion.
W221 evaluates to 0.39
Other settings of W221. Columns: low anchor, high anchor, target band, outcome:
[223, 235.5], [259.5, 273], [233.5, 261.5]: -0.17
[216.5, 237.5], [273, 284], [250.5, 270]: -0.18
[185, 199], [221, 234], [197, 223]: 0.26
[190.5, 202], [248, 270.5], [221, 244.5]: 0.09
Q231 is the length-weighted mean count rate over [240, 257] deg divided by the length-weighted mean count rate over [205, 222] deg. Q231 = 1.78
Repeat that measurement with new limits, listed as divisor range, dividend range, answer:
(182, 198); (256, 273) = 1.43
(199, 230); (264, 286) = 1.87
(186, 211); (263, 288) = 1.88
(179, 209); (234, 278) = 1.60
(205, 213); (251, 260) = 1.96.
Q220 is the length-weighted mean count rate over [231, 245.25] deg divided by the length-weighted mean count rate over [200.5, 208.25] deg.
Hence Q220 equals 2.06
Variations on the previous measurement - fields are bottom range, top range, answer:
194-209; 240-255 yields 2.35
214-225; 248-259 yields 1.75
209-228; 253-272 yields 1.73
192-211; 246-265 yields 2.24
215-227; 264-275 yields 1.69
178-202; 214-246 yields 1.06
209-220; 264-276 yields 1.70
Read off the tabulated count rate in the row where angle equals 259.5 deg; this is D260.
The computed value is 1.988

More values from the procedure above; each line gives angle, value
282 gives 1.864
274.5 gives 1.975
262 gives 2.066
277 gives 1.922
